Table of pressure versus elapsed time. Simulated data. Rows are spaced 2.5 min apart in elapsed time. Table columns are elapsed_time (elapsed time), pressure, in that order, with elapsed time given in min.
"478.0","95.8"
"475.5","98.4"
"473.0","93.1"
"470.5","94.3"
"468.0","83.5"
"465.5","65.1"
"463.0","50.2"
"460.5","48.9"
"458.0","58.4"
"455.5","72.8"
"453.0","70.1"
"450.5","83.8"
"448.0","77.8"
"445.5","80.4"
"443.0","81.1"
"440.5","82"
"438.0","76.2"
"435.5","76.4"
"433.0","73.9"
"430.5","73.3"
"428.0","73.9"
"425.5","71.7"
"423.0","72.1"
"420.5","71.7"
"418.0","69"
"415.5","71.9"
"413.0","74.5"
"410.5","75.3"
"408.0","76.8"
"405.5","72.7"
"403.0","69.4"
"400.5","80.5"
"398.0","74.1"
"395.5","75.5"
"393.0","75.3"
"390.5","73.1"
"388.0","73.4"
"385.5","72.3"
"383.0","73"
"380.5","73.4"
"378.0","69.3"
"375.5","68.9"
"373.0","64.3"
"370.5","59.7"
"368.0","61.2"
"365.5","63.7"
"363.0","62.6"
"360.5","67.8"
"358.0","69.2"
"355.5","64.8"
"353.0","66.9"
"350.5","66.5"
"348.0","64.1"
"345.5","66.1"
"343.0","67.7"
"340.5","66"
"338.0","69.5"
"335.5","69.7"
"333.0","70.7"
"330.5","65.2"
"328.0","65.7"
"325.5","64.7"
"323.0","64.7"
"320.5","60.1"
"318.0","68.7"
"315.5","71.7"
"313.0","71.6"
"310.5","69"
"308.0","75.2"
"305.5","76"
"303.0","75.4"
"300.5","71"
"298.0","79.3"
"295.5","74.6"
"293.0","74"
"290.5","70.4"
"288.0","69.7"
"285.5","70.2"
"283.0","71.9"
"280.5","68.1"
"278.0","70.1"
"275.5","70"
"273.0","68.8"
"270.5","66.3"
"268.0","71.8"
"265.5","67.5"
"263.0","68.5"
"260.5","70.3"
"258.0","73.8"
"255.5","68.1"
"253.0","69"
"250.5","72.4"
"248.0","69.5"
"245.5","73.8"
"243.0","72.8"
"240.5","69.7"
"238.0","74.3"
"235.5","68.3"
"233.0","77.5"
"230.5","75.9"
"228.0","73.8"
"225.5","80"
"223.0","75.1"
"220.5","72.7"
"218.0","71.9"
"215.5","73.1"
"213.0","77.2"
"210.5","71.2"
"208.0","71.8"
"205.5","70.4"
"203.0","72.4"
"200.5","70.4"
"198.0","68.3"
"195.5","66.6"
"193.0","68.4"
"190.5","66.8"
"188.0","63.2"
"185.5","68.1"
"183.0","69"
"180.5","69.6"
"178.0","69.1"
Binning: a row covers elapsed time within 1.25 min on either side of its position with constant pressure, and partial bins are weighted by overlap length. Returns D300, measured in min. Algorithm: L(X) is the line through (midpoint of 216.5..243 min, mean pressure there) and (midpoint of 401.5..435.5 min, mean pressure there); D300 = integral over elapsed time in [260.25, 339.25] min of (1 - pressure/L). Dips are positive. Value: 3.8 min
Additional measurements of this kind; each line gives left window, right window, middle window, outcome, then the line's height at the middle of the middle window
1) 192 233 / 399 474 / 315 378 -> 6.4 min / 73.4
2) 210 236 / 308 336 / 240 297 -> 0.7 min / 71.4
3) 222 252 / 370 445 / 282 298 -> 0.2 min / 73.5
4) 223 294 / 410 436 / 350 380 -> 2.8 min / 72.4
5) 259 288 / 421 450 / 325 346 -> 1.4 min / 72.1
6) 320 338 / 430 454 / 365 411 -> 0.7 min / 72.3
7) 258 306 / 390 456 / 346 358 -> 1.2 min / 73.1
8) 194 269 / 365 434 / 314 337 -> 1.6 min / 71.8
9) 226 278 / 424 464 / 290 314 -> -0.8 min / 71.4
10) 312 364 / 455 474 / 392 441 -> -3.6 min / 69.1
